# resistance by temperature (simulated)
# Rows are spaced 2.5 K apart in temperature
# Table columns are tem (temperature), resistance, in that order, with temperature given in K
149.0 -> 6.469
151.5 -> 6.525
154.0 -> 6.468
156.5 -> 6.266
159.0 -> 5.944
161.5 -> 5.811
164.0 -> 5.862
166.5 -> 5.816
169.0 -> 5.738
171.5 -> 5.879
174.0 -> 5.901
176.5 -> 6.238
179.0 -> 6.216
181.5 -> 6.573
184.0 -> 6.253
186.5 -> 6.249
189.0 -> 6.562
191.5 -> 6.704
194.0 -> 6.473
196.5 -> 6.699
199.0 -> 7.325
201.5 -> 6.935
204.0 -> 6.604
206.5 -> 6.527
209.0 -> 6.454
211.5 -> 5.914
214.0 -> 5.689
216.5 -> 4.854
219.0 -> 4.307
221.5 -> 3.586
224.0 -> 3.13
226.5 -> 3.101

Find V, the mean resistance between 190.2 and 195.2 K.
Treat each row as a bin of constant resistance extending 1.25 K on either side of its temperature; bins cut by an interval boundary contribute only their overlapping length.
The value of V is 6.59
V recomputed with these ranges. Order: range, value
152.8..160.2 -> 6.23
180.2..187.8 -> 6.36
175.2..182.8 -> 6.34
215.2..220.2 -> 4.59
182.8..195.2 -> 6.45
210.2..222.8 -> 4.87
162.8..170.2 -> 5.81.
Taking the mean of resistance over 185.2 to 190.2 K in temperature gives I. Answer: 6.4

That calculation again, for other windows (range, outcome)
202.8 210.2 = 6.53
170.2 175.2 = 5.89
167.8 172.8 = 5.81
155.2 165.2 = 5.97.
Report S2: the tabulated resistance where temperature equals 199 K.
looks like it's 7.325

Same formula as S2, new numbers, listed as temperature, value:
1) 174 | 5.901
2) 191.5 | 6.704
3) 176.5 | 6.238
